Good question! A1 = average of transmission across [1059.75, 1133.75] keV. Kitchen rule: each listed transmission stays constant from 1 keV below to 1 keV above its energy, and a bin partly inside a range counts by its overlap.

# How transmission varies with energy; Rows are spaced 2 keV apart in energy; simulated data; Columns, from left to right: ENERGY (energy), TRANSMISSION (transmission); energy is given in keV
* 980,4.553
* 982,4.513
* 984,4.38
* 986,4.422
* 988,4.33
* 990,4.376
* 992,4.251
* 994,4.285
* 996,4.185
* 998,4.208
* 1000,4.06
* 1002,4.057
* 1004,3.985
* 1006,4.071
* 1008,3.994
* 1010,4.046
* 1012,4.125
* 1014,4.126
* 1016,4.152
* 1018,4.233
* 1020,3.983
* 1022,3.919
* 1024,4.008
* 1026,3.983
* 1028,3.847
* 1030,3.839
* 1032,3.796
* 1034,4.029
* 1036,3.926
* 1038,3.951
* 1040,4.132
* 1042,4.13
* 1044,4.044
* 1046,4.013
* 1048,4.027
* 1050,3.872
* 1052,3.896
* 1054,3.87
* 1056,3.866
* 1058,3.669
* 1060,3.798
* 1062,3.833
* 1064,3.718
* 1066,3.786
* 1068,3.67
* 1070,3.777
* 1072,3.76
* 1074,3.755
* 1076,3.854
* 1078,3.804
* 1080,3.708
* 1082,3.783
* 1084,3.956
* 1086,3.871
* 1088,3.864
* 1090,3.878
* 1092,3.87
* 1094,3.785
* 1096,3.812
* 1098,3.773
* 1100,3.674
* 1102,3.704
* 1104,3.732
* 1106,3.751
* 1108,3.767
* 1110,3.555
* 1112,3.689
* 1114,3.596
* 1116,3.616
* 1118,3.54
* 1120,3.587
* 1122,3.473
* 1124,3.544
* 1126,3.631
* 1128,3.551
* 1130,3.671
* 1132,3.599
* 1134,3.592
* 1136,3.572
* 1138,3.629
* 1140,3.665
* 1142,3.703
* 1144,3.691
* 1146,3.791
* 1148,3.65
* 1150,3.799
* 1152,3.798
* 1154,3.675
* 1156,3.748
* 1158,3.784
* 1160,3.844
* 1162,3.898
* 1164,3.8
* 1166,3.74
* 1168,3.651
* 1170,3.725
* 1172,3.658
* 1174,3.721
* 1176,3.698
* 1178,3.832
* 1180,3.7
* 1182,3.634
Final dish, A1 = 3.72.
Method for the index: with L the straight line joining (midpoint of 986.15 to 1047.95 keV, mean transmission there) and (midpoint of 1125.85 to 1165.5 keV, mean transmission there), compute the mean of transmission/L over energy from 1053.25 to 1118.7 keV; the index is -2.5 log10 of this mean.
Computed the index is 0.033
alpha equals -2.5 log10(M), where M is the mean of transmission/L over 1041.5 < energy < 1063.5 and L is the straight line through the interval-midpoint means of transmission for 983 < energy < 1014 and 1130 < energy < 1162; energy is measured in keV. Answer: 0.03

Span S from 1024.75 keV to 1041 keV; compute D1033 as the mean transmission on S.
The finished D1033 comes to 3.94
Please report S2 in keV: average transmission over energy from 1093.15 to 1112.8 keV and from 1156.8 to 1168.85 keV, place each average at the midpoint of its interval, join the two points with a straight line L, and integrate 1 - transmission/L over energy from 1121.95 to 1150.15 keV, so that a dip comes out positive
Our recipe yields 0.9 keV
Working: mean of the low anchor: 3.72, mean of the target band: 3.64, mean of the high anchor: 3.79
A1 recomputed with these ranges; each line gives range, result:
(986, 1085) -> 3.97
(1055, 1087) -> 3.79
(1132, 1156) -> 3.69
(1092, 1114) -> 3.72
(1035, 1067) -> 3.91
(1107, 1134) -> 3.6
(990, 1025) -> 4.11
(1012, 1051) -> 4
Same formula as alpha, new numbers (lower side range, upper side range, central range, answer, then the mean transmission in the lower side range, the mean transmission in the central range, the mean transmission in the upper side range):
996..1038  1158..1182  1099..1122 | 0.06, 4.02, 3.65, 3.75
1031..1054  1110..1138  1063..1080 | 0.02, 3.98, 3.76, 3.59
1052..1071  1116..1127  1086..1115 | -0.03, 3.78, 3.75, 3.56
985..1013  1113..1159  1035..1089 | 0.02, 4.17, 3.86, 3.65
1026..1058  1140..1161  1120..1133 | 0.06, 3.94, 3.58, 3.74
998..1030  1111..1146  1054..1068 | 0.02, 4.04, 3.78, 3.61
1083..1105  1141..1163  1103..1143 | 0.05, 3.81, 3.62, 3.76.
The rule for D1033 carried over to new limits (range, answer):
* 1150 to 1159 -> 3.76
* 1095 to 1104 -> 3.74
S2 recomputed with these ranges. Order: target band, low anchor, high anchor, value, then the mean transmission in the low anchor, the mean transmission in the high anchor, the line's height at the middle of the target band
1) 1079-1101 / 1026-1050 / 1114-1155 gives -0.14 keV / 3.97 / 3.64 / 3.79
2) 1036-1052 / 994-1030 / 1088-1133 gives -0.31 keV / 4.06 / 3.68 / 3.93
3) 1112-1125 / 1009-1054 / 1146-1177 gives 0.89 keV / 4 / 3.75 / 3.83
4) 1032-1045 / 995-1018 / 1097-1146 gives -0.15 keV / 4.1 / 3.64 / 3.97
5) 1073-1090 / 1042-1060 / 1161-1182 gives 0.18 keV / 3.91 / 3.74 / 3.87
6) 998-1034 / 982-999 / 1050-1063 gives 0.94 keV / 4.32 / 3.83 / 4.13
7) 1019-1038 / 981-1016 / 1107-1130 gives 0.57 keV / 4.2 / 3.6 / 4.05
